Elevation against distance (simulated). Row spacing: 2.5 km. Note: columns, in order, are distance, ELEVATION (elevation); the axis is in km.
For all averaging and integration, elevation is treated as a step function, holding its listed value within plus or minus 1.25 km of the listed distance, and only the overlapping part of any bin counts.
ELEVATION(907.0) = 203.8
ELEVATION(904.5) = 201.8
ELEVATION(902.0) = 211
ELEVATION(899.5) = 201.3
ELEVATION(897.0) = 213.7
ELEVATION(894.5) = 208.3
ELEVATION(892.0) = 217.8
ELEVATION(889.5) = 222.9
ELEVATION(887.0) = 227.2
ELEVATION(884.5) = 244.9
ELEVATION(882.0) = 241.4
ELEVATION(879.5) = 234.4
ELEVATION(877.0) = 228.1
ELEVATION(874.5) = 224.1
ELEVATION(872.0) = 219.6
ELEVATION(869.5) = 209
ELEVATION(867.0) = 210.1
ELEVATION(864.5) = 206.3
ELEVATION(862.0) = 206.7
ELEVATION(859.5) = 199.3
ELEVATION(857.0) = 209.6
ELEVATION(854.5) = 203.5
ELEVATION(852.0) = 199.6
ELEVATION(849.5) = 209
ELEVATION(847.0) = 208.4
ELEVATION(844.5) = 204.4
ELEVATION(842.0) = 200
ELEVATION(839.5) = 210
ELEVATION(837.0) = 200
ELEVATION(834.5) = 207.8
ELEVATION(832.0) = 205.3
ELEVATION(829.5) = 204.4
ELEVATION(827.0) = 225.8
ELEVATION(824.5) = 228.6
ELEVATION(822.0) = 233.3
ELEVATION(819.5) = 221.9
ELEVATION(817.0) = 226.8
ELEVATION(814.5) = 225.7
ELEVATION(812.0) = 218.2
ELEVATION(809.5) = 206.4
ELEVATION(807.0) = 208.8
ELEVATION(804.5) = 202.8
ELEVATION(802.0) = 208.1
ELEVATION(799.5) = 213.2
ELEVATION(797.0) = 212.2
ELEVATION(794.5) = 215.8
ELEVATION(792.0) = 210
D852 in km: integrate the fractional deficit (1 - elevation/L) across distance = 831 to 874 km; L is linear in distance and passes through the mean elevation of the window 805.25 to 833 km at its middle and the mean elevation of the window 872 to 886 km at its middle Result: 3.8 km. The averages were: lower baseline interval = 218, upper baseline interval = 233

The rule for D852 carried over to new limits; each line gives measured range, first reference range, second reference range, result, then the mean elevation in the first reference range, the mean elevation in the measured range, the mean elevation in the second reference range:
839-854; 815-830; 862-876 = 1.0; 225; 205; 213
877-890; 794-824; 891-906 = -1.5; 216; 234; 209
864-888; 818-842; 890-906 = -1.6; 215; 225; 210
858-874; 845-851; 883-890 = 0.8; 208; 209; 233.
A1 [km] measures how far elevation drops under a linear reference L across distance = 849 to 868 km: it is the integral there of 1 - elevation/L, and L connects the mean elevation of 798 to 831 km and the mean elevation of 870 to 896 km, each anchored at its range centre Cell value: 1.5 km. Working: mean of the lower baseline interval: 217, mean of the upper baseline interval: 226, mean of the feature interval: 205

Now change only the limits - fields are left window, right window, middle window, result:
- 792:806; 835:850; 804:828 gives -1.4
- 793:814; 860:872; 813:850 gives -0.7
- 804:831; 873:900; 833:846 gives 0.9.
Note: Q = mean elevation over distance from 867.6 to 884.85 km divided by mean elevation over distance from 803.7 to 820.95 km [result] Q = 1.05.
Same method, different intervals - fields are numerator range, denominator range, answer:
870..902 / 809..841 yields 1.03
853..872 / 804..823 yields 0.95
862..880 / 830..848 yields 1.06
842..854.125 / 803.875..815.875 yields 0.96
